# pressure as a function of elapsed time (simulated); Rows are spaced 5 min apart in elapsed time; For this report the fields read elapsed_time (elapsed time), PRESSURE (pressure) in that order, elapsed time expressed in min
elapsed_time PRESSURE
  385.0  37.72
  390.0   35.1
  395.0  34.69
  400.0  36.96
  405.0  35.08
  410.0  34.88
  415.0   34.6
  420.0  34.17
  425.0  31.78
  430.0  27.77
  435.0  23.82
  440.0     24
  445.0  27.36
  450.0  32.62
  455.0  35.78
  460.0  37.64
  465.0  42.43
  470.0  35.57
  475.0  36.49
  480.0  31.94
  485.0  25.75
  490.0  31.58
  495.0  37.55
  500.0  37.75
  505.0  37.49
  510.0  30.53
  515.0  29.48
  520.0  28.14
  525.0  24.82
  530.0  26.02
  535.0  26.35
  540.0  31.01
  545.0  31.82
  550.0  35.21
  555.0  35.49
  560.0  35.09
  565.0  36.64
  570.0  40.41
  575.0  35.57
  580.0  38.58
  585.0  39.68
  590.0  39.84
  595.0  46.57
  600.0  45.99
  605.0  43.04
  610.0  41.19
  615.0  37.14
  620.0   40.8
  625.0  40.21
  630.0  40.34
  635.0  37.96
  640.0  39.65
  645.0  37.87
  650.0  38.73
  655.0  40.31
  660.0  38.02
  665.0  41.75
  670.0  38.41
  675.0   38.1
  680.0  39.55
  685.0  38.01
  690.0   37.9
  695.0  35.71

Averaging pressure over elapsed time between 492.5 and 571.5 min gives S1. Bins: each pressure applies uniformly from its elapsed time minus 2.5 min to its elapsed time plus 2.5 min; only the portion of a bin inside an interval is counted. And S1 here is 32.6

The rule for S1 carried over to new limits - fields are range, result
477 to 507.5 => 33.7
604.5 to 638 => 39.9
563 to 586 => 38.1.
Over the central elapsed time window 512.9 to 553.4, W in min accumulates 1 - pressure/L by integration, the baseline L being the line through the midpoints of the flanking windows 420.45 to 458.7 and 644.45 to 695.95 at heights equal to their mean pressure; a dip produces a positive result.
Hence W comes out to 4.93 min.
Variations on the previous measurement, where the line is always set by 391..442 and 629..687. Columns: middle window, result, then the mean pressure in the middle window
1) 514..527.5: 3.0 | 27.3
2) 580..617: -4.4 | 41.8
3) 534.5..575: 1.7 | 34.5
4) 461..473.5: -1.9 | 38.6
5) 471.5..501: 0.6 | 33.4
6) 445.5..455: 0.2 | 32.3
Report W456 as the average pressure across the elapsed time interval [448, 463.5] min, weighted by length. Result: 35.9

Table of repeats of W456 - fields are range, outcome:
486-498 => 33.6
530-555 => 31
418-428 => 32.7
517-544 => 27.6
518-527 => 26.5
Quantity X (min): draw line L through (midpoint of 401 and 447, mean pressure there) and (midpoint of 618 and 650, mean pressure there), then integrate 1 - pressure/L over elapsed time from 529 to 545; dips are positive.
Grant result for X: 3.1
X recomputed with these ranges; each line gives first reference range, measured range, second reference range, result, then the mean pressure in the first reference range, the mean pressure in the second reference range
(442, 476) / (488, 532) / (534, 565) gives 3.3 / 35.2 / 33.1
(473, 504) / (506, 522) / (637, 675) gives 2.0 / 33.7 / 39.2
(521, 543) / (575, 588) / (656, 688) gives -2.9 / 27.2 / 39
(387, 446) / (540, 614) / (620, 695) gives -4.0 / 31.8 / 39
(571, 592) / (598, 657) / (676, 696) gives -3.0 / 38.5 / 38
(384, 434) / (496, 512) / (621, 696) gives 0.1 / 33.9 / 38.9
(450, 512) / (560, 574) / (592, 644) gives 0.5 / 35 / 41.2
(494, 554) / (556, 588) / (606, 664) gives -2.5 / 31.3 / 39.5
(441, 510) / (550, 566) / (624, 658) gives 0.5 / 34.2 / 39.2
